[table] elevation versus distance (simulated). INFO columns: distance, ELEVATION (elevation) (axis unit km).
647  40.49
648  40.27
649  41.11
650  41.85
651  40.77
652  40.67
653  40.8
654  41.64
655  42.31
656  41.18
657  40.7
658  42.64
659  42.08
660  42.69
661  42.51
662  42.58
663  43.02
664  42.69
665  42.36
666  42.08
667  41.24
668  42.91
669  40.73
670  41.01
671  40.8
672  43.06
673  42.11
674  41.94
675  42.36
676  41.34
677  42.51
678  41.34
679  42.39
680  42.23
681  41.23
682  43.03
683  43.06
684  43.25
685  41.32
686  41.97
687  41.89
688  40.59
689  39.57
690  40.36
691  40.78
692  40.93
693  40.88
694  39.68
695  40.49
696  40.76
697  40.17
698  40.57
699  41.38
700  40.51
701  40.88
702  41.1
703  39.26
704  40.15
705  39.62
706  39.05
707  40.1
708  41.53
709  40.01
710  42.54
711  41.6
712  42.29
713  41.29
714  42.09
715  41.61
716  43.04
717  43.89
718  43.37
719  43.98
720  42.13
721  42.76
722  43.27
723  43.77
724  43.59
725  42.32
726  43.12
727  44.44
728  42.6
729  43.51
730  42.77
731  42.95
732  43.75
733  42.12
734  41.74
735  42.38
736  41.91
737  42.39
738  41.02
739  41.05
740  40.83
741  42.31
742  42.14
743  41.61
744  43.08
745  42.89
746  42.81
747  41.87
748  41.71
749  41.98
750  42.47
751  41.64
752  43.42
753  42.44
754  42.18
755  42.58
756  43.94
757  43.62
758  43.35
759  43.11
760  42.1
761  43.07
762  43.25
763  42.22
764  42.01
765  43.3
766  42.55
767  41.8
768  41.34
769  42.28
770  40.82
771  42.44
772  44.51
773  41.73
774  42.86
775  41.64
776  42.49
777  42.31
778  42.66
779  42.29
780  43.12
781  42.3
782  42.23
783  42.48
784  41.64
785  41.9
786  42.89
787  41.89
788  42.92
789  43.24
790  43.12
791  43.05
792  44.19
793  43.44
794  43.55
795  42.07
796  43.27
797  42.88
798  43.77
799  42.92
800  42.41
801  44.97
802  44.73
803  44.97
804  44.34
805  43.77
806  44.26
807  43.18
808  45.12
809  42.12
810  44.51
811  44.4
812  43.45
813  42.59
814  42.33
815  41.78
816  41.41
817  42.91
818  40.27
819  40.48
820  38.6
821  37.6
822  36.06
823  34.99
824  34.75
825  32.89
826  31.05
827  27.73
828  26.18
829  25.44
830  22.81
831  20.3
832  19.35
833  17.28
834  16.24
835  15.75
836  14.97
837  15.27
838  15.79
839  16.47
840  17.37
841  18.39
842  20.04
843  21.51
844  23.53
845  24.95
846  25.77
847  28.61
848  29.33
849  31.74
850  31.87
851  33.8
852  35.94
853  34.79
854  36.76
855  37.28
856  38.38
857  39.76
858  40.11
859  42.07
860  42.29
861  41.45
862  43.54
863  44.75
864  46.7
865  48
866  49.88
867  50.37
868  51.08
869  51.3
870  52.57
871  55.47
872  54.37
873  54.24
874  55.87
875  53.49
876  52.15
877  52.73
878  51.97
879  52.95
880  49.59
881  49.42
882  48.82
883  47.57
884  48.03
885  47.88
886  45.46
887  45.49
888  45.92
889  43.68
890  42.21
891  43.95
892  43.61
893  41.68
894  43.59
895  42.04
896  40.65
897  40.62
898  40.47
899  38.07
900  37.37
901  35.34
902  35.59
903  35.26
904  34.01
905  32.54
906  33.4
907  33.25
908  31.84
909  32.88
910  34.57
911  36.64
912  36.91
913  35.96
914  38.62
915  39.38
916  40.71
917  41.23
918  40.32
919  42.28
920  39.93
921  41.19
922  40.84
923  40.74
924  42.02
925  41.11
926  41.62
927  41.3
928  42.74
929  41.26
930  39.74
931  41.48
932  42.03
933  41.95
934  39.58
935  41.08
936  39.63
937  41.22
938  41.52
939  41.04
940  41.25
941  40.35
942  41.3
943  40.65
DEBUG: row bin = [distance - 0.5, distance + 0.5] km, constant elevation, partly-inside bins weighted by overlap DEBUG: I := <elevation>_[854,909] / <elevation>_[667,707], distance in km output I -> 1.07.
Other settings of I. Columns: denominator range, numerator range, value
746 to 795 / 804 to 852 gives 0.73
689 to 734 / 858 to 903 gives 1.11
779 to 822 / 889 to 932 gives 0.92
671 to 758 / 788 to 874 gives 0.88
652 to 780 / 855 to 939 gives 1.02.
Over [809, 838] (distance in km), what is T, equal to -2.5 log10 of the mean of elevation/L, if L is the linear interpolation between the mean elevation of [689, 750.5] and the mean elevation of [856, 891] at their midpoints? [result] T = 0.40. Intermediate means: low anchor 41.8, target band 31.7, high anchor 48.1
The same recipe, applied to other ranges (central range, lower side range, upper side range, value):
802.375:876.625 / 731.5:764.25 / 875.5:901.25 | 0.21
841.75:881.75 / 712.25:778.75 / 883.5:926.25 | -0.05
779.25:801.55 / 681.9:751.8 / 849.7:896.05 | 0.02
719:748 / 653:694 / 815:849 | -0.18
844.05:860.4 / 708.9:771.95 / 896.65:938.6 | 0.17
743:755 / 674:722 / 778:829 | -0.03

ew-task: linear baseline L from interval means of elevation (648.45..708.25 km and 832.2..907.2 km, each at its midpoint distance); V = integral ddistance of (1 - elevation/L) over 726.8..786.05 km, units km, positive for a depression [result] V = -3.3 km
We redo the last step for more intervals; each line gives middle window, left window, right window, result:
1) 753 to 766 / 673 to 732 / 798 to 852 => -1.9 km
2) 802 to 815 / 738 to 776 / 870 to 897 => 0.3 km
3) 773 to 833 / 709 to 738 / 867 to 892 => 8.2 km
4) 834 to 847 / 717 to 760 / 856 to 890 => 7.6 km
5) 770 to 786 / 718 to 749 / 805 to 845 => -2.4 km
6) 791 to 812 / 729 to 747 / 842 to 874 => -1.4 km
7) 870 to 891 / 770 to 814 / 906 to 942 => -4.7 km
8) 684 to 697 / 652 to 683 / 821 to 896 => 0.2 km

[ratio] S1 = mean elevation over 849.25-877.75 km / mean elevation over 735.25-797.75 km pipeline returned 1.07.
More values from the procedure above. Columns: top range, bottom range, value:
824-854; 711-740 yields 0.57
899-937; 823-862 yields 1.38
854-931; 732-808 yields 1.01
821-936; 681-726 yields 0.91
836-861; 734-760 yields 0.69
